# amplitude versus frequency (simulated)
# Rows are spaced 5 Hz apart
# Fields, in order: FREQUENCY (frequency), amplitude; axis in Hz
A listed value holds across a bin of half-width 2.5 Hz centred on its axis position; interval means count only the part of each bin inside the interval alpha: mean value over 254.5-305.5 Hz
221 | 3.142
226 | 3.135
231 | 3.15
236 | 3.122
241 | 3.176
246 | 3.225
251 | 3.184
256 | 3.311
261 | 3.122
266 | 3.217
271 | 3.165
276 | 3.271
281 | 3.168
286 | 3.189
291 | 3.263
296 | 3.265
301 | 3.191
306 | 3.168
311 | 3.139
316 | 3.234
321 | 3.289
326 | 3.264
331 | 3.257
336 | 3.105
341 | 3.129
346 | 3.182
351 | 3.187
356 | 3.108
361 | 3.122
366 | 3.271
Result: 3.21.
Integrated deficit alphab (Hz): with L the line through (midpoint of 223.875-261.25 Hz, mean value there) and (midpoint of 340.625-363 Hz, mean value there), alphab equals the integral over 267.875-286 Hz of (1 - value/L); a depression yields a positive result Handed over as -0.2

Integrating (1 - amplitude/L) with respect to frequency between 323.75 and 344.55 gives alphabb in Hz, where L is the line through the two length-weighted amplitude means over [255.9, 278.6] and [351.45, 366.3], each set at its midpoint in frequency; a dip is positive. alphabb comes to -0.1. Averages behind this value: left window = 3.21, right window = 3.15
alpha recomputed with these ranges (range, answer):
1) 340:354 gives 3.17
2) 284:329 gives 3.22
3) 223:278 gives 3.19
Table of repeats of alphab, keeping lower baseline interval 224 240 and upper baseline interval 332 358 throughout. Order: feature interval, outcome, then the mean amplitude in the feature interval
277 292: -0.3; 3.21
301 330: -0.7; 3.22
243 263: -0.4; 3.21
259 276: -0.2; 3.18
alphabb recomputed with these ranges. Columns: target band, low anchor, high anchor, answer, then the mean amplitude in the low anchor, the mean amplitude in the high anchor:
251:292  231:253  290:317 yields -0.27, 3.17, 3.21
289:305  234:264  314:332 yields 0.03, 3.19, 3.26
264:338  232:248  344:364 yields -1.23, 3.17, 3.15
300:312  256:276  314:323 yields 0.30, 3.2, 3.26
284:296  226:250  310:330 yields -0.08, 3.17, 3.24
